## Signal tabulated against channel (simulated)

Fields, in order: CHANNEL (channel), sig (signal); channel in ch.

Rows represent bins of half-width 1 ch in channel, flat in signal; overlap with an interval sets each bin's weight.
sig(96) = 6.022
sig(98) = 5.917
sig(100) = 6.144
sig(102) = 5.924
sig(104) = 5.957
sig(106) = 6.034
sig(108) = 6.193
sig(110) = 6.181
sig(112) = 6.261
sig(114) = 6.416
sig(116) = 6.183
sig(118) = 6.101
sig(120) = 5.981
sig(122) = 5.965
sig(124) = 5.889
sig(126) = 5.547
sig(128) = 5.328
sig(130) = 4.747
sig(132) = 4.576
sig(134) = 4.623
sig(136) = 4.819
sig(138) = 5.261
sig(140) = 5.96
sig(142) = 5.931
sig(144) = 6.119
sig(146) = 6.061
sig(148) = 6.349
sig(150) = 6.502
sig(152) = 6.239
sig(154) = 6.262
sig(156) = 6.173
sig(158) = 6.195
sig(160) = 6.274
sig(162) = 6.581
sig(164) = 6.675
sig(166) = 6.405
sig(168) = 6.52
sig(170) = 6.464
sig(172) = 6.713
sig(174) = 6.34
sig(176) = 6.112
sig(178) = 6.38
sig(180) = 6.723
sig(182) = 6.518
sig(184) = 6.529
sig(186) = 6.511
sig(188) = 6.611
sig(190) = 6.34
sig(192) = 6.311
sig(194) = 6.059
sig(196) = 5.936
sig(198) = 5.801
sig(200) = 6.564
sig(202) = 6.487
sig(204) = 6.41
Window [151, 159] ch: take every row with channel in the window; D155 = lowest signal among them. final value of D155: 6.173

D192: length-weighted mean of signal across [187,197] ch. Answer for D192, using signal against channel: 6.25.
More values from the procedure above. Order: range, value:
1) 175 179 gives 6.25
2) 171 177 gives 6.39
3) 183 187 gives 6.52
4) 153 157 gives 6.22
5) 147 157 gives 6.3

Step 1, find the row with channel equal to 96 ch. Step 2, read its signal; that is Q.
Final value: 6.022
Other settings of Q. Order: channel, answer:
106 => 6.034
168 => 6.52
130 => 4.747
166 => 6.405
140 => 5.96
